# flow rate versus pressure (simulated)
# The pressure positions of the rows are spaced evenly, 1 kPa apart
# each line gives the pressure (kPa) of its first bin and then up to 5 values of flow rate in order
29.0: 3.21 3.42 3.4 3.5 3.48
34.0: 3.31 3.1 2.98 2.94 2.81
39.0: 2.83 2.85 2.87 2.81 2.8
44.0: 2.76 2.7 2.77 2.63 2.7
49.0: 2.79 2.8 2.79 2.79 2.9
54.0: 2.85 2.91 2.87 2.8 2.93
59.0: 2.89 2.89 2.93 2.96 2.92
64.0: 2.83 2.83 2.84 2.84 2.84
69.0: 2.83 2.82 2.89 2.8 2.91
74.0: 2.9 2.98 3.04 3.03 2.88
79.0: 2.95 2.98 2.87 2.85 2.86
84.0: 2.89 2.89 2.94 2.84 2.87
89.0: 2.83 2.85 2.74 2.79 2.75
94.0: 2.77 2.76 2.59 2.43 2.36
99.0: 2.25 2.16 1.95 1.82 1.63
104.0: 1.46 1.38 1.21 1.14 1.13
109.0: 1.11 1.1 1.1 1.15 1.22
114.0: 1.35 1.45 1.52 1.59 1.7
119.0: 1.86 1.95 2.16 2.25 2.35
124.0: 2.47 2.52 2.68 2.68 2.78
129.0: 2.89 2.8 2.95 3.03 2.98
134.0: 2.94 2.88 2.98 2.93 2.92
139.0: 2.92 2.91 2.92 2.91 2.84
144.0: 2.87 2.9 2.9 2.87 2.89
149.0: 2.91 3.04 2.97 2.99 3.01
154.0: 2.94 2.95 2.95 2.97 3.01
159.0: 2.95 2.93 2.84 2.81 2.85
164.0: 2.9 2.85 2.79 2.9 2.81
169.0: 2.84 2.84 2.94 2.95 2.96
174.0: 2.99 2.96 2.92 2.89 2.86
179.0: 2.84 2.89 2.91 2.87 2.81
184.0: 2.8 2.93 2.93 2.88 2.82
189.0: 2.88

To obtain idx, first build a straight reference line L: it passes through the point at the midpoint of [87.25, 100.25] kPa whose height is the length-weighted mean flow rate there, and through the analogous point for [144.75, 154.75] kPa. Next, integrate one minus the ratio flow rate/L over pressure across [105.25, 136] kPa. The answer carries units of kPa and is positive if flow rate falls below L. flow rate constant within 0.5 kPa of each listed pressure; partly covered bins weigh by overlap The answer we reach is 8.3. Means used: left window 2.64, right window 2.94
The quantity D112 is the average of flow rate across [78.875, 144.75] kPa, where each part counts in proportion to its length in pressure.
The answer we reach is 2.36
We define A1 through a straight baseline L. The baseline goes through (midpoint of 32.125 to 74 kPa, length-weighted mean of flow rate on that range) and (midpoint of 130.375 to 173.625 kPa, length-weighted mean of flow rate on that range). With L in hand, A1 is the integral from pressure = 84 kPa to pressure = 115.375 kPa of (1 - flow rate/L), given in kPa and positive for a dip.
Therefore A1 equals 9.2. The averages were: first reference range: 2.88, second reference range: 2.92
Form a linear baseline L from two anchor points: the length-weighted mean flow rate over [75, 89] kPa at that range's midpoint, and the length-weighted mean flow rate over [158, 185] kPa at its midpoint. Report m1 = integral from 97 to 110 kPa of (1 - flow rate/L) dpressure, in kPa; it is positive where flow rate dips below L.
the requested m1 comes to 5.7 kPa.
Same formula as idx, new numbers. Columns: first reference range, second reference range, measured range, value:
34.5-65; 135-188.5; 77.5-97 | 0.3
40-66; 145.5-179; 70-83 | -0.3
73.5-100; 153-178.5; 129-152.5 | -0.4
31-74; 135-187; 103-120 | 9.0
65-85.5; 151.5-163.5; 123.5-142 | 0.5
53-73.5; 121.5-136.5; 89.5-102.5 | 1.5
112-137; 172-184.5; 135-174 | -4.1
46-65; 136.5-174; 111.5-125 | 5.1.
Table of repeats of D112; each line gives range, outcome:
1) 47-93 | 2.87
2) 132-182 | 2.91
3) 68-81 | 2.91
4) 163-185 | 2.88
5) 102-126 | 1.63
